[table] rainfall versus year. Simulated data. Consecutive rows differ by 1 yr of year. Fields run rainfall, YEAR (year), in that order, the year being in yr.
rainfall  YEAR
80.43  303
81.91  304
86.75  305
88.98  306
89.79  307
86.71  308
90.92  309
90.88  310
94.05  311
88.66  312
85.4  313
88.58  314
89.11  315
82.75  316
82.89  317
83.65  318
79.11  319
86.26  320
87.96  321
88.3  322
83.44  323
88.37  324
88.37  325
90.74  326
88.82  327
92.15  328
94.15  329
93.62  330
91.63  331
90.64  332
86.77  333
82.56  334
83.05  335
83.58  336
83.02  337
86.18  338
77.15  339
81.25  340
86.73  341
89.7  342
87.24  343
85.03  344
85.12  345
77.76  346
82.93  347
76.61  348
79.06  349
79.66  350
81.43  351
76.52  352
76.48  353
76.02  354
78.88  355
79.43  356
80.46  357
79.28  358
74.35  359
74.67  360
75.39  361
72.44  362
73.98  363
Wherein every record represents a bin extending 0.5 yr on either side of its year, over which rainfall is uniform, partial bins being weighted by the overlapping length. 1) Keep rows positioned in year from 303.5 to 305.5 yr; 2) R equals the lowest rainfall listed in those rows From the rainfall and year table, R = 81.91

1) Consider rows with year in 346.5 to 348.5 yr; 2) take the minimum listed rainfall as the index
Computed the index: 76.61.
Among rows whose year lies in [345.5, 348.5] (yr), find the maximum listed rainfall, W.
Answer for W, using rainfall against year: 82.93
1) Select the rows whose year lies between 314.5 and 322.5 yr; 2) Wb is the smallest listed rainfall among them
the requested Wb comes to 79.11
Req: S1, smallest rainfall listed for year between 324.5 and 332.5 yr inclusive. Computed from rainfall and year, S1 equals 88.37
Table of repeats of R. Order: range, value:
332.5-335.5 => 82.56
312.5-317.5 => 82.75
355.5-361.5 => 74.35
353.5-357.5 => 76.02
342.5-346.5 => 77.76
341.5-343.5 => 87.24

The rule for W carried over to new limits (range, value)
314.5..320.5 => 89.11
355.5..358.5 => 80.46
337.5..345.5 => 89.7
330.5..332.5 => 91.63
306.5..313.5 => 94.05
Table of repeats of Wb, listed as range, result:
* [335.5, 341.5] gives 77.15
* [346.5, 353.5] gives 76.48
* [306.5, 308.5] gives 86.71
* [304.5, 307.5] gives 86.75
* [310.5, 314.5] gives 85.4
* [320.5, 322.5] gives 87.96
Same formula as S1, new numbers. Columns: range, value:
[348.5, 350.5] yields 79.06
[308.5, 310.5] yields 90.88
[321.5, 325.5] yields 83.44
